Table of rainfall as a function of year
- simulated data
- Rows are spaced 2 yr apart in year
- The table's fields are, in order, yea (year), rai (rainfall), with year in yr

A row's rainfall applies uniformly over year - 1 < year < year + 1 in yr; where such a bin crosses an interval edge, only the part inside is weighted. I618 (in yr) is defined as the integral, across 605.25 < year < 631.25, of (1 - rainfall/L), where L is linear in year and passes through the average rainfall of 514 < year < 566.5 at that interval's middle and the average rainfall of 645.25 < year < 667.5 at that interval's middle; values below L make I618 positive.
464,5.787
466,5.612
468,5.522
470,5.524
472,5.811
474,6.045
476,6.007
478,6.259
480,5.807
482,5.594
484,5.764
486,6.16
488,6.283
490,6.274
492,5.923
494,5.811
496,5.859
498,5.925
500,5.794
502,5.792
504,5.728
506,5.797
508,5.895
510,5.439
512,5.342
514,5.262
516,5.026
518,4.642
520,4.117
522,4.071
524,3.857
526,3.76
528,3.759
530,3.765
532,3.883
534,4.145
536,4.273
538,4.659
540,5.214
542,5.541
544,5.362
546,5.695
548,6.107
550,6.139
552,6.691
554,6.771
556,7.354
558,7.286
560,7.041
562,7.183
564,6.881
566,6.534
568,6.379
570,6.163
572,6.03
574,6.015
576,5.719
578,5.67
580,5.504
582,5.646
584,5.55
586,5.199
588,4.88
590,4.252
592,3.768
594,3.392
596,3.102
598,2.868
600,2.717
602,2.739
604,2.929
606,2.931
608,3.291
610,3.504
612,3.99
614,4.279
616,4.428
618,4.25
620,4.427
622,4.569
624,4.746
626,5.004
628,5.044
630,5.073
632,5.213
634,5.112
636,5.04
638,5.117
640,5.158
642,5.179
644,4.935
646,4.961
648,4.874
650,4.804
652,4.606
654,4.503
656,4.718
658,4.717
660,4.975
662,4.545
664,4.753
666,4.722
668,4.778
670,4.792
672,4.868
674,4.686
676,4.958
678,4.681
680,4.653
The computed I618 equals 3.4 yr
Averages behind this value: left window 5.36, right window 4.74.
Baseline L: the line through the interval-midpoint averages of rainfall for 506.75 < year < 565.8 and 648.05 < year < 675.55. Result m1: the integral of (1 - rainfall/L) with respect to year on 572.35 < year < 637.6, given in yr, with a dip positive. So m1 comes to 7.8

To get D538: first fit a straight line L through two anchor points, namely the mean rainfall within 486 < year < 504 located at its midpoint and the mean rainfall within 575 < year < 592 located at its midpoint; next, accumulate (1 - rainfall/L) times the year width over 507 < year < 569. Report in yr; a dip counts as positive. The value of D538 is 1.6 yr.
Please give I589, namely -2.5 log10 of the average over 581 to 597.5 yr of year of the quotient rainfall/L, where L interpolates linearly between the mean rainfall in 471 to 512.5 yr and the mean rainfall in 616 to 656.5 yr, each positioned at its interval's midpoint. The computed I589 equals 0.17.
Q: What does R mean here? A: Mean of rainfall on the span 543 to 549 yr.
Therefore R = 5.72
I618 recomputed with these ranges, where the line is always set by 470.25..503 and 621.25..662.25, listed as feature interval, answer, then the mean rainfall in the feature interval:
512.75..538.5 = 6.5 yr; 4.25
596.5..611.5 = 6.2 yr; 3.03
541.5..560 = -3.0 yr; 6.39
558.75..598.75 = -0.6 yr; 5.42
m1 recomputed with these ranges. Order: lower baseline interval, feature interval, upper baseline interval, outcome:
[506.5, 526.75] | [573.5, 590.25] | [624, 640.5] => -1.6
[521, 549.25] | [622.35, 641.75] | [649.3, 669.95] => -1.5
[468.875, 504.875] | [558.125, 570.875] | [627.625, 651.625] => -3.0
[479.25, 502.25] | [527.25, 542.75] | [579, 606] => 2.1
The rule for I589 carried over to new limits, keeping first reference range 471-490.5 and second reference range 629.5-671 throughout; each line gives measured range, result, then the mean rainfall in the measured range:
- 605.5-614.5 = 0.39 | 3.6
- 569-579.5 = -0.10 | 5.9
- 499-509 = 0.01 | 5.8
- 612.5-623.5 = 0.16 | 4.39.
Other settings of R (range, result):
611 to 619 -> 4.24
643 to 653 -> 4.84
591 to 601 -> 3.17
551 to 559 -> 7.03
